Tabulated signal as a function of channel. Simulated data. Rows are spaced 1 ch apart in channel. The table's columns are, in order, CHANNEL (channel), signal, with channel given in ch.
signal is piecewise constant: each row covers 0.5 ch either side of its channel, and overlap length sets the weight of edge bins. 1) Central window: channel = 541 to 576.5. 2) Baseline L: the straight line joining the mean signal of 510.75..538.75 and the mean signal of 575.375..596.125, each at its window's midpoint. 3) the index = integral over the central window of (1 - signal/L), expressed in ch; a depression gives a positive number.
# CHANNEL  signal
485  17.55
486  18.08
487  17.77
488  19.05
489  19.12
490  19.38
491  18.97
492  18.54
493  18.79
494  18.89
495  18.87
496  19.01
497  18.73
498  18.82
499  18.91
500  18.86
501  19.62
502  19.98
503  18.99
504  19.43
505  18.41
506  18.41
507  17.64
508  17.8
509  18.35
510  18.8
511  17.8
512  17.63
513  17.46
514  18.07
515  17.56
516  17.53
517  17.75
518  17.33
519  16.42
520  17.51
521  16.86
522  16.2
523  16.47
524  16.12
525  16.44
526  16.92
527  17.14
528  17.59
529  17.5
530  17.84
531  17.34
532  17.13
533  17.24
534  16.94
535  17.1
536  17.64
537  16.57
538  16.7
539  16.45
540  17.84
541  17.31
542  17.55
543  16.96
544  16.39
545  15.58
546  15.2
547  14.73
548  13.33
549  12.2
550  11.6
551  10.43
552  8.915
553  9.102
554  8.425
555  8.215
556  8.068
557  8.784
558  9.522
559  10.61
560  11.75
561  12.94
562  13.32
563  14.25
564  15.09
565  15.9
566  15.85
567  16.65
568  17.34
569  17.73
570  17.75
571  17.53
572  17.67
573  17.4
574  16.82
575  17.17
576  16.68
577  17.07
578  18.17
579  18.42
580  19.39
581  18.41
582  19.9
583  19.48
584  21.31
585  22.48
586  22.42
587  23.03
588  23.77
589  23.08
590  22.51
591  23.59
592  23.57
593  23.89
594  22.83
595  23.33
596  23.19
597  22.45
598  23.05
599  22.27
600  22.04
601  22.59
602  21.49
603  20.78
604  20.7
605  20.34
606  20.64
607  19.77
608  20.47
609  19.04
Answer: 10.0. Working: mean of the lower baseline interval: 17.2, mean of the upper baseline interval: 21.2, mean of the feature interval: 14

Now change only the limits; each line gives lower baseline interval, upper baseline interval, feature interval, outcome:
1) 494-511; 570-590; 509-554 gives 6.8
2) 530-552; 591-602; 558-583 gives 4.2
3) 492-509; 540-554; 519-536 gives -1.3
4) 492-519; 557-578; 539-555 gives 2.7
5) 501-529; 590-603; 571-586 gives 2.1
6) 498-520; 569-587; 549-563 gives 6.2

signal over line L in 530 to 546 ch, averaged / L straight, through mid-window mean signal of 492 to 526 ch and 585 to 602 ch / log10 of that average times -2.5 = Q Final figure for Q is 0.16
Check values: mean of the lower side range 18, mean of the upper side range 22.9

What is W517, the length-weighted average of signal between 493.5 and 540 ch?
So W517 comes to 17.8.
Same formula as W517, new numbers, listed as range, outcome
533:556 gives 14.3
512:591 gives 16.4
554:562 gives 10.1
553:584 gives 15.2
